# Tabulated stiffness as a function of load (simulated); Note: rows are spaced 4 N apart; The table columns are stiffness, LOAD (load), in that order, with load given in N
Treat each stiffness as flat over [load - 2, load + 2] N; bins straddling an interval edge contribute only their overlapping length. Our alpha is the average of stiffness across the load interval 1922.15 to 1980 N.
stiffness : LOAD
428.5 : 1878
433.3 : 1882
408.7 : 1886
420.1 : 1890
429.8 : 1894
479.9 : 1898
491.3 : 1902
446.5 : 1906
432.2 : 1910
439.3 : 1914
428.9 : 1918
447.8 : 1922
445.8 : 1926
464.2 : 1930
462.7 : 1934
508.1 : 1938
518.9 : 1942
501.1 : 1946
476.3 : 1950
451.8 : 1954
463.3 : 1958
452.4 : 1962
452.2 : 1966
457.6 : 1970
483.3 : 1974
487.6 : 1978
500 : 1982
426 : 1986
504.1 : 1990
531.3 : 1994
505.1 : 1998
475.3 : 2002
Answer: 472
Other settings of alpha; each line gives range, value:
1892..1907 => 463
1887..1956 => 461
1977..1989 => 473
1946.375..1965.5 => 464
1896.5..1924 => 452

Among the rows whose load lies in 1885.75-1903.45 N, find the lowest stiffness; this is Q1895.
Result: 408.7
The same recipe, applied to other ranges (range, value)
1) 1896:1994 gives 426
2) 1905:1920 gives 428.9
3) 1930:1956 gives 451.8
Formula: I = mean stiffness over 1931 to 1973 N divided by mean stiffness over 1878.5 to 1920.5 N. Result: 1.1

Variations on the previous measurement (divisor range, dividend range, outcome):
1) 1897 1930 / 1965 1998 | 1.07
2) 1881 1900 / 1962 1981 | 1.08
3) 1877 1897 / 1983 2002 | 1.15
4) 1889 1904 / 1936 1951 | 1.10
